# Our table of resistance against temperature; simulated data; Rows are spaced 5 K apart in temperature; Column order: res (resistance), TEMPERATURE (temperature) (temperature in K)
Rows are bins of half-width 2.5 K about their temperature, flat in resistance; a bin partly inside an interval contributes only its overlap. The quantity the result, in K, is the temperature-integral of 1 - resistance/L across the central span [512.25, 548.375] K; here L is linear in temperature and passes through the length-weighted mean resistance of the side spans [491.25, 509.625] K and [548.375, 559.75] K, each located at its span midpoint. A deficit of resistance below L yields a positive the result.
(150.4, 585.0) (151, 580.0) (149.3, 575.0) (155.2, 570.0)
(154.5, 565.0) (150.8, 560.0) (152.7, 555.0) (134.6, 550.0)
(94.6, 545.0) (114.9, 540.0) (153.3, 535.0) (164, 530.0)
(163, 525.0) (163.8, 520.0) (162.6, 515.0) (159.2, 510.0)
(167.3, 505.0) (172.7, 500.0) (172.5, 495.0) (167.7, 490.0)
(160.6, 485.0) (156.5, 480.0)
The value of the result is 2.7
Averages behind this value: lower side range 169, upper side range 146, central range 145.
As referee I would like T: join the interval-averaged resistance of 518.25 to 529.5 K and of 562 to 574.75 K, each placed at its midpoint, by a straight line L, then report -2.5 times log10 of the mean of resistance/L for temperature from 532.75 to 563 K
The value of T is 0.18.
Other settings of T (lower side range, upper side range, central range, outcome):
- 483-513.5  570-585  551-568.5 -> 0.02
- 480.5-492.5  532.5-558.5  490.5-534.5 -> -0.11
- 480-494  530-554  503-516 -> -0.09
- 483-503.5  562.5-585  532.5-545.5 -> 0.26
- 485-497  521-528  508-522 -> 0.02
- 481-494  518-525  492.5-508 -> -0.04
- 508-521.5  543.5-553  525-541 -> -0.08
